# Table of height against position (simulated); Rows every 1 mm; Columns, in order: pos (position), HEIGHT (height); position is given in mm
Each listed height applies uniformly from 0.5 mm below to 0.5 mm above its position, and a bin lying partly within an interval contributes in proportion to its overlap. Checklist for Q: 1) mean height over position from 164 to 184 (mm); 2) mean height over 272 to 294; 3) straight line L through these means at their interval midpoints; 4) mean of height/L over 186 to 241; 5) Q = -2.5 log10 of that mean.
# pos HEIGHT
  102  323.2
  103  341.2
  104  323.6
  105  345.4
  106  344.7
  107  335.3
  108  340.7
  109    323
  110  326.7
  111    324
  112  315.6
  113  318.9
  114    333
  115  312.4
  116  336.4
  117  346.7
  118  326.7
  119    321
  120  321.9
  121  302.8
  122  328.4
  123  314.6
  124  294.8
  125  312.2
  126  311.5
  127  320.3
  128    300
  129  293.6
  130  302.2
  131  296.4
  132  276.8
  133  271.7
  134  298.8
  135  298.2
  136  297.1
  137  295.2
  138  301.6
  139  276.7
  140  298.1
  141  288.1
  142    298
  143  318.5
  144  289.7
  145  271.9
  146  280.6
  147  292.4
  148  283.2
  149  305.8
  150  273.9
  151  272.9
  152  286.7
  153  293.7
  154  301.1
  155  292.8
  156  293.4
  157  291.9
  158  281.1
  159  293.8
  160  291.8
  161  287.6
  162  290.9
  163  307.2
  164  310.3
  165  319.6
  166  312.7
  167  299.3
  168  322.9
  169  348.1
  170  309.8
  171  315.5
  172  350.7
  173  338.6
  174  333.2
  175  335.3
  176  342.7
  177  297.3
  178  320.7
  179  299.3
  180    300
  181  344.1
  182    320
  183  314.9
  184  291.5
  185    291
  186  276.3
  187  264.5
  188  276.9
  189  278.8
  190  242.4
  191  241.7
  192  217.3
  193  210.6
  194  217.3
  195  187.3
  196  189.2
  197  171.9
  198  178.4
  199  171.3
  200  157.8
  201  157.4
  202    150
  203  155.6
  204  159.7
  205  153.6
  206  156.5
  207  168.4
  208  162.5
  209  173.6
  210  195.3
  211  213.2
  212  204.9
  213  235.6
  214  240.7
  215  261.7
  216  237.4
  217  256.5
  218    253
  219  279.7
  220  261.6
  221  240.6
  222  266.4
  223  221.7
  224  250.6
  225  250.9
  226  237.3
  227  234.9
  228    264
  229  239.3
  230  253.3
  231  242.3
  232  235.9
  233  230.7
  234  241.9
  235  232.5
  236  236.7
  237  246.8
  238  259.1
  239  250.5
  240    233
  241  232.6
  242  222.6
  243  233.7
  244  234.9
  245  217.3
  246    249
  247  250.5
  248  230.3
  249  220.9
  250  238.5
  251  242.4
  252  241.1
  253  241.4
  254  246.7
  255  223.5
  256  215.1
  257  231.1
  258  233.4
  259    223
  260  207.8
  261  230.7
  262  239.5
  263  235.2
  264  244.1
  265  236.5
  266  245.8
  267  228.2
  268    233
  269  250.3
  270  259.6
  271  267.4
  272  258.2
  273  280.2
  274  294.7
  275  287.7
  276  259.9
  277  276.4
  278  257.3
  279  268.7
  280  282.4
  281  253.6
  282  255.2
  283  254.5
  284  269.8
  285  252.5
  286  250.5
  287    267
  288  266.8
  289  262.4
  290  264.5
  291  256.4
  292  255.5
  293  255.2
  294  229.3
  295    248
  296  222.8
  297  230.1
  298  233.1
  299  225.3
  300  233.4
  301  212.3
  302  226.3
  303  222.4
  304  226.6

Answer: 0.33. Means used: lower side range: 321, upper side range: 264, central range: 222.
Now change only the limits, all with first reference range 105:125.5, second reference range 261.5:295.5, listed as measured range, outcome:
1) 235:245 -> 0.152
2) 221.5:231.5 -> 0.135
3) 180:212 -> 0.323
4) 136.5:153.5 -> 0.081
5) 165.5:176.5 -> -0.092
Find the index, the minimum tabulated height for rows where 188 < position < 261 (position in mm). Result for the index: 150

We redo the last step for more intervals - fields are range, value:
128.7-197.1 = 171.9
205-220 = 153.6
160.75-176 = 287.6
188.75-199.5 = 171.3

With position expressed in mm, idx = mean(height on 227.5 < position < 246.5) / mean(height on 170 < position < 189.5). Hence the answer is 0.77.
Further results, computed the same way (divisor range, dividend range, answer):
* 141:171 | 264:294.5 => 0.87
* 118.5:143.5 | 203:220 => 0.69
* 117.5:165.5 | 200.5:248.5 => 0.76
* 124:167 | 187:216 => 0.68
